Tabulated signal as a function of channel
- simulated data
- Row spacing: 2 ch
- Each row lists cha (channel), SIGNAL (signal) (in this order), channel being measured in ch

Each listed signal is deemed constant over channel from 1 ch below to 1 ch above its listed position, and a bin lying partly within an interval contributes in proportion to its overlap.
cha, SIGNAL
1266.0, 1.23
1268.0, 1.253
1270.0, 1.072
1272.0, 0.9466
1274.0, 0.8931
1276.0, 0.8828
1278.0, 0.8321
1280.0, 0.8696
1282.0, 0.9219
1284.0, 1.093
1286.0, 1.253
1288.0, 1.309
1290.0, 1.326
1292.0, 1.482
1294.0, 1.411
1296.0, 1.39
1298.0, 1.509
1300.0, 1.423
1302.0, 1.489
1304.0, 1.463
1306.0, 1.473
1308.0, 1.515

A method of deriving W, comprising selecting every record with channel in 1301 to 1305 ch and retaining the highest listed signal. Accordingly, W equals 1.489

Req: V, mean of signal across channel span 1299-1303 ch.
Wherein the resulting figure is 1.46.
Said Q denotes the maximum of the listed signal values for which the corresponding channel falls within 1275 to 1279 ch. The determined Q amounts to 0.8828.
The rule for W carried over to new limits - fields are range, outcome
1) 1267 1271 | 1.253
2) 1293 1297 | 1.411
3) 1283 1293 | 1.482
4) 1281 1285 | 1.093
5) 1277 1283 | 0.9219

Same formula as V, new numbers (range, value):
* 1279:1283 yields 0.896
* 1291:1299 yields 1.45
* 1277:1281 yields 0.851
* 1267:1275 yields 1.04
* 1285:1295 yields 1.36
